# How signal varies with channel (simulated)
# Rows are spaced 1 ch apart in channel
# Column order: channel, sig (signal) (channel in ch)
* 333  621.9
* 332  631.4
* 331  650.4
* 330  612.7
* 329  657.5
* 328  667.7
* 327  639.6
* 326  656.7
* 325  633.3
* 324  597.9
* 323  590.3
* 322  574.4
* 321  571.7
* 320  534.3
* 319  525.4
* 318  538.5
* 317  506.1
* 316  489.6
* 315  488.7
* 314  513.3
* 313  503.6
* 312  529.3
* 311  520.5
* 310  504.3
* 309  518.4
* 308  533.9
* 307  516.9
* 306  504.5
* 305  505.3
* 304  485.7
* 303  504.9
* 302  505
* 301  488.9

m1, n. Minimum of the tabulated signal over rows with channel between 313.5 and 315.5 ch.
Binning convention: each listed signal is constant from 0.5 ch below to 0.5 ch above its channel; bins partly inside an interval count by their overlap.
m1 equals 488.7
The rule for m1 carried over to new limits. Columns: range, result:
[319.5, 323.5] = 534.3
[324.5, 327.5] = 633.3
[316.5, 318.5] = 506.1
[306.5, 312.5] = 504.3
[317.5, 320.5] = 525.4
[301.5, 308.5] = 485.7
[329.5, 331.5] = 612.7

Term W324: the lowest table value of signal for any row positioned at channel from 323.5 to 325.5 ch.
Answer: 597.9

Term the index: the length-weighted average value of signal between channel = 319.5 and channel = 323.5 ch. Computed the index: 568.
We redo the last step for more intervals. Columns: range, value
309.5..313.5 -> 514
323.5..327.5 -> 632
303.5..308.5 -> 509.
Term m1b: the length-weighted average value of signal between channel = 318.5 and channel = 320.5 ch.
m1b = 530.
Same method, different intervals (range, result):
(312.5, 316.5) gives 499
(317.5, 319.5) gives 532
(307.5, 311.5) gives 519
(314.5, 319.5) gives 510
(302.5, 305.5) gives 499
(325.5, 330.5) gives 647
